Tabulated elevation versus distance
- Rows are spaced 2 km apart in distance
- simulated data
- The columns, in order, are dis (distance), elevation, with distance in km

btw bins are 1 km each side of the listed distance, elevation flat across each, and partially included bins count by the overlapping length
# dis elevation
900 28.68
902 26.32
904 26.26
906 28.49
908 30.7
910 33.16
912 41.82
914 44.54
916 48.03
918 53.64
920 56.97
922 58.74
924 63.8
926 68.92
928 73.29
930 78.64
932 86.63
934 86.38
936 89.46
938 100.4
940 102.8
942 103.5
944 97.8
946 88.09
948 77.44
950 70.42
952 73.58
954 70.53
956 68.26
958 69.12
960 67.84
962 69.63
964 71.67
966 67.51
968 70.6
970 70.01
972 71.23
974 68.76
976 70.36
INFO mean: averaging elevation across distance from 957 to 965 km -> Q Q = 69.6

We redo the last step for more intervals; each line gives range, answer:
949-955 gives 71.5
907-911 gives 31.9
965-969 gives 69.1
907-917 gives 39.6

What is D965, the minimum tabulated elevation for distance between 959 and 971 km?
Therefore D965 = 67.51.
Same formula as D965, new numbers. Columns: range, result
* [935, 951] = 70.42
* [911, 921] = 41.82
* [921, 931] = 58.74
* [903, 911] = 26.26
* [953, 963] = 67.84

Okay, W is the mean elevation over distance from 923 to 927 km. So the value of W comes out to 66.4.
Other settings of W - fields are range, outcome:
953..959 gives 69.3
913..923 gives 52.4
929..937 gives 85.3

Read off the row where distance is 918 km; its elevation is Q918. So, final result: 53.64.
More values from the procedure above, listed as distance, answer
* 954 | 70.53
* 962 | 69.63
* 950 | 70.42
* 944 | 97.8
